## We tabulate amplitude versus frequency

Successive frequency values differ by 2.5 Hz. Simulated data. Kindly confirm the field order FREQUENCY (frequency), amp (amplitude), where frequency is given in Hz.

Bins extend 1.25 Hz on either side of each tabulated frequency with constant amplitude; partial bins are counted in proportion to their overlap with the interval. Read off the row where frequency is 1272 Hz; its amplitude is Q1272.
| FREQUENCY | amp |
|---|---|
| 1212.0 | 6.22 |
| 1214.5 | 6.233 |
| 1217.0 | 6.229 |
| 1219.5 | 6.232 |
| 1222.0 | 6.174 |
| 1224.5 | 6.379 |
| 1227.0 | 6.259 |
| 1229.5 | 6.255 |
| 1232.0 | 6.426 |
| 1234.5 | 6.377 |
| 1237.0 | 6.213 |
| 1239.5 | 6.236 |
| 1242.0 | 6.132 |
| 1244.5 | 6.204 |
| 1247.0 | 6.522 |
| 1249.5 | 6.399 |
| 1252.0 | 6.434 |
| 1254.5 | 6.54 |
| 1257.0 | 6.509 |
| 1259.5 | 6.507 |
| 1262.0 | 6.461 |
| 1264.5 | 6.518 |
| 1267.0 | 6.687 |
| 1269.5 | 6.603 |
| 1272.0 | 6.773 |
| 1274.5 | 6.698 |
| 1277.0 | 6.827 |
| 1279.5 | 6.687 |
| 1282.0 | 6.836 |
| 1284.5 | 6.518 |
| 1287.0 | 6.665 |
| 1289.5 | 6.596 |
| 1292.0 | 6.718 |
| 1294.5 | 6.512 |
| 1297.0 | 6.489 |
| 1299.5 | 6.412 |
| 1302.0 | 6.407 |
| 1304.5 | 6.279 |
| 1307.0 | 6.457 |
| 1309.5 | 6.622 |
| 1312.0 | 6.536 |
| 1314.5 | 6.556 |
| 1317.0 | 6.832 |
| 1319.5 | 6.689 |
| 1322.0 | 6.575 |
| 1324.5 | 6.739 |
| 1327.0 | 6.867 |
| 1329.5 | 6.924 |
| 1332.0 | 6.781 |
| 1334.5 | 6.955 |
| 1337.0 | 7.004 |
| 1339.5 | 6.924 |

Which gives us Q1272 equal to 6.773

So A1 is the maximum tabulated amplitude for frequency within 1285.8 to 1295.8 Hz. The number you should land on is 6.718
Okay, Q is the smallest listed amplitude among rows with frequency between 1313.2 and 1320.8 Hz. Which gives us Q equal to 6.556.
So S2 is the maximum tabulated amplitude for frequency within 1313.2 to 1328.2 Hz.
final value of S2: 6.867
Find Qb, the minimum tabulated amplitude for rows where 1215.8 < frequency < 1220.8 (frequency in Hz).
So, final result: 6.229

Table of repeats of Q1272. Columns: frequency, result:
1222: 6.174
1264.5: 6.518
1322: 6.575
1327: 6.867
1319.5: 6.689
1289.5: 6.596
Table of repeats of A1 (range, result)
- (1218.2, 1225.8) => 6.379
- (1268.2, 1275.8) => 6.773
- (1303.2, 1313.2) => 6.622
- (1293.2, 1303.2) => 6.512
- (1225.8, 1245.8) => 6.426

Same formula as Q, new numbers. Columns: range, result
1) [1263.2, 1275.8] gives 6.518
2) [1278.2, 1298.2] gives 6.489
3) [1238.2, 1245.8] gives 6.132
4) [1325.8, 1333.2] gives 6.781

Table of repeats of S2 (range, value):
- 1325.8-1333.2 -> 6.924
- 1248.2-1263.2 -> 6.54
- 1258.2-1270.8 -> 6.687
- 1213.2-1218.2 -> 6.233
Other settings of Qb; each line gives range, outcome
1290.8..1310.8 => 6.279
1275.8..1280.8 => 6.687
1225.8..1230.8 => 6.255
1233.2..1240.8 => 6.213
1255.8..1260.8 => 6.507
